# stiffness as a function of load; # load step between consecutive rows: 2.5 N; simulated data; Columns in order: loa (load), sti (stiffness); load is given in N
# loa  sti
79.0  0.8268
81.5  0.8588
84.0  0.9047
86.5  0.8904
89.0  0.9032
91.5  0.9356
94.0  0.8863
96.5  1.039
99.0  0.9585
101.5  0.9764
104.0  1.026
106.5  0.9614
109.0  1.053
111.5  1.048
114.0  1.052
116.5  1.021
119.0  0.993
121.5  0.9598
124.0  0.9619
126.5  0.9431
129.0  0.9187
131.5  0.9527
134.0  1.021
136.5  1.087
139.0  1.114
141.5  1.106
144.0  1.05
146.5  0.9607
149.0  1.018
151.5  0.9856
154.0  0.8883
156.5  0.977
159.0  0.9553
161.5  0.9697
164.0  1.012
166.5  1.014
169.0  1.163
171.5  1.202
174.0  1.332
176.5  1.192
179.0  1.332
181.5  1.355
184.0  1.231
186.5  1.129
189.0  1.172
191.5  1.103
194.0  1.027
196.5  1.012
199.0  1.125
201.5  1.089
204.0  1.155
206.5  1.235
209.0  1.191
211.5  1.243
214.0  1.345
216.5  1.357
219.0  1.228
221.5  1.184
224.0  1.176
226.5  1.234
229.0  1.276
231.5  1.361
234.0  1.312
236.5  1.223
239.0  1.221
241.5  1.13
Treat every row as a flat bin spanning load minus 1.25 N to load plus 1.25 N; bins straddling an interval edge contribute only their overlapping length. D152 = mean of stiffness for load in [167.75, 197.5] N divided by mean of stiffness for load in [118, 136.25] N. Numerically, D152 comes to 1.2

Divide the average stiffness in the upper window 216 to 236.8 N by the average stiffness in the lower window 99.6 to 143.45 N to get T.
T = 1.25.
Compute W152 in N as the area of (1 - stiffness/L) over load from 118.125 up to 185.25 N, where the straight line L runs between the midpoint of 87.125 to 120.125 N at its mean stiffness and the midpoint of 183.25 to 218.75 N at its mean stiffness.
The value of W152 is 1.1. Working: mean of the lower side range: 0.987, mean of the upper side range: 1.17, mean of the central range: 1.06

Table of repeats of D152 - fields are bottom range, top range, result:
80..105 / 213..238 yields 1.36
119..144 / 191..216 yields 1.15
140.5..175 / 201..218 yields 1.19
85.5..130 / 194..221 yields 1.22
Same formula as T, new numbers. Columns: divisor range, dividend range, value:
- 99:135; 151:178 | 1.08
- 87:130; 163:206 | 1.18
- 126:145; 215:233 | 1.23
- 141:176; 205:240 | 1.20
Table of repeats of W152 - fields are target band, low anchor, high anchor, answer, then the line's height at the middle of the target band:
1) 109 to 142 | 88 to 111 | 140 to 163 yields -1.0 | 0.983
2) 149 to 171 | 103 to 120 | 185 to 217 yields 1.9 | 1.1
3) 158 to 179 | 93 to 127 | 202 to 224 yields 0.2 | 1.13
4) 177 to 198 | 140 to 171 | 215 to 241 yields -1.0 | 1.12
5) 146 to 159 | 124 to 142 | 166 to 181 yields 1.7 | 1.11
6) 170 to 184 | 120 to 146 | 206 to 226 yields -1.7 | 1.13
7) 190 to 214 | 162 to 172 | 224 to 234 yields 1.0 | 1.19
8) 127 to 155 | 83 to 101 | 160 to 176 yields 1.1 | 1.05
